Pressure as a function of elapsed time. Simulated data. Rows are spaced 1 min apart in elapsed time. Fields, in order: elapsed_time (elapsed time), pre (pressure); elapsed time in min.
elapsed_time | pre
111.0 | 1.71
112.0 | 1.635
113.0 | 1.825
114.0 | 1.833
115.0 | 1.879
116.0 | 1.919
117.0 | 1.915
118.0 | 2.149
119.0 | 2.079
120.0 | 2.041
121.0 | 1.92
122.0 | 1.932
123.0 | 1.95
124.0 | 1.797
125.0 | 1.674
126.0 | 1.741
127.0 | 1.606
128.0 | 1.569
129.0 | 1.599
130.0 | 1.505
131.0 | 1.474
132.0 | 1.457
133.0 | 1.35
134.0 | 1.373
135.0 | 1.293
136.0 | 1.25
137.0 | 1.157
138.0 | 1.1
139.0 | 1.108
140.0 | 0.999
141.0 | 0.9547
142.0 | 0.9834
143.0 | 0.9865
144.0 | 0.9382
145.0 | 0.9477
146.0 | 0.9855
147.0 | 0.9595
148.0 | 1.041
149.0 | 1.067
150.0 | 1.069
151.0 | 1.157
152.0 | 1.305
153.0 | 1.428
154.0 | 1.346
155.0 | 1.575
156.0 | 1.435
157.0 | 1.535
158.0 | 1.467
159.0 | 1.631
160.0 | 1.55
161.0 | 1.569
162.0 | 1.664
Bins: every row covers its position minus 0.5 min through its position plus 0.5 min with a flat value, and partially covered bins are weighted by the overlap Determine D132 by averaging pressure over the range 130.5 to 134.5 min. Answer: 1.41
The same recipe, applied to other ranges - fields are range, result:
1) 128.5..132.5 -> 1.51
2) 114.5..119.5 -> 1.99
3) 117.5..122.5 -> 2.02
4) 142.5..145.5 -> 0.957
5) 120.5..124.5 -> 1.9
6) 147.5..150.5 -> 1.06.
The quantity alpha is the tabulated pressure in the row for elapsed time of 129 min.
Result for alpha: 1.599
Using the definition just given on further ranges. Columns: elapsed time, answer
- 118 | 2.149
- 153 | 1.428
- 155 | 1.575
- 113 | 1.825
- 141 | 0.9547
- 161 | 1.569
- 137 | 1.157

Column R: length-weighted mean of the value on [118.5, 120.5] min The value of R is 2.06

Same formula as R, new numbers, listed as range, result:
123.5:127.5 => 1.7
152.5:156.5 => 1.45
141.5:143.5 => 0.985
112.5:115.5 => 1.85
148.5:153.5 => 1.21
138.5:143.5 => 1.01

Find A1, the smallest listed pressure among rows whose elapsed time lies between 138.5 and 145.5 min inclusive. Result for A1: 0.9382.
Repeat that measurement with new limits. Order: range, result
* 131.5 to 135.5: 1.293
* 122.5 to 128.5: 1.569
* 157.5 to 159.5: 1.467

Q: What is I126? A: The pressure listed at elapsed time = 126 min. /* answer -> 1.741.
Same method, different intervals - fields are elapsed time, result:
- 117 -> 1.915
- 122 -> 1.932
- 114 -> 1.833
